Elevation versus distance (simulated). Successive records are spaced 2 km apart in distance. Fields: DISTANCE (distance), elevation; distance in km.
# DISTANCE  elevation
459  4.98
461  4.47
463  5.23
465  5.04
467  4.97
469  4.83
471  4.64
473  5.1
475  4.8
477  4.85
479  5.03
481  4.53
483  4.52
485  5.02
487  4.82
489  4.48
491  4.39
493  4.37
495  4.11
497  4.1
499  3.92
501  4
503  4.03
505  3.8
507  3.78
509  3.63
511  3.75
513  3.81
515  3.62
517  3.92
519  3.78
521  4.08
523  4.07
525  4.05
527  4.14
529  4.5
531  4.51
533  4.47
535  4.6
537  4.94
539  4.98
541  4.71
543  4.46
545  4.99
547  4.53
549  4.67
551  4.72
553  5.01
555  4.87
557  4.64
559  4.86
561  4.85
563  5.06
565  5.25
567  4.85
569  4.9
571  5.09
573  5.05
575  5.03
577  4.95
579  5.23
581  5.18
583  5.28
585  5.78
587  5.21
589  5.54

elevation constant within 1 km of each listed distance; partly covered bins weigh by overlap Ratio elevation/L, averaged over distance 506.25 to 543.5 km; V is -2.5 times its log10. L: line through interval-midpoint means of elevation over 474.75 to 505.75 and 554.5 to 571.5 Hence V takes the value 0.11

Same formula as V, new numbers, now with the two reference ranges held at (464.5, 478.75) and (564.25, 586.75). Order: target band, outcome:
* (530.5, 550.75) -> 0.08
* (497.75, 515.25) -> 0.28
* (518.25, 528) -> 0.24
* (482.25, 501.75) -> 0.13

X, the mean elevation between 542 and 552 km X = 4.67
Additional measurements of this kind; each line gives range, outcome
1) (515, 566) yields 4.57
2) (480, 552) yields 4.3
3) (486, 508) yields 4.16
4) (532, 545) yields 4.72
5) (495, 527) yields 3.9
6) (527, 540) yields 4.63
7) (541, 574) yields 4.86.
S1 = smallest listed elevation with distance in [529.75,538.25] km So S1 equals 4.47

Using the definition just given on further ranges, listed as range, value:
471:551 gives 3.62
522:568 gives 4.05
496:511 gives 3.63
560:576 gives 4.85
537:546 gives 4.46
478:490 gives 4.48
